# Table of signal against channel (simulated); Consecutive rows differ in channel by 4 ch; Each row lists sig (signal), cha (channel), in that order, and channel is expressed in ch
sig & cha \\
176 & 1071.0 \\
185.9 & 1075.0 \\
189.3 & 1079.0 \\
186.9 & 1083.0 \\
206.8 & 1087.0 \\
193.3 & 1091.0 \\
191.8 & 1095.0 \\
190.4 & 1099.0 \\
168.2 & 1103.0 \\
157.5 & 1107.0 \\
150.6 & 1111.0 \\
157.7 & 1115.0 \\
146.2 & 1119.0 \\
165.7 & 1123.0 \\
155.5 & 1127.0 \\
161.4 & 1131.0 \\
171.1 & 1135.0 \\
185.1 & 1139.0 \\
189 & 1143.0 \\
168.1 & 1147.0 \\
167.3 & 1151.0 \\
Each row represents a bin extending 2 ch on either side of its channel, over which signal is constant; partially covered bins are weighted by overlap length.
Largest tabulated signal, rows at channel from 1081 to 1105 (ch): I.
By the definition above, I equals 206.8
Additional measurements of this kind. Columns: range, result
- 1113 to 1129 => 165.7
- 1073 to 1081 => 189.3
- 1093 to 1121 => 191.8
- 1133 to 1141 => 185.1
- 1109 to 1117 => 157.7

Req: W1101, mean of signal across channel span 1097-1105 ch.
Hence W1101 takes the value 179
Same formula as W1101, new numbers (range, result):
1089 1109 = 180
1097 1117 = 165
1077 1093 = 194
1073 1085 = 187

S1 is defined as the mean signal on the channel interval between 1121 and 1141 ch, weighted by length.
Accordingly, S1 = 168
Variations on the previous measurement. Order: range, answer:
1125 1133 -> 158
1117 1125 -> 156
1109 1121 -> 151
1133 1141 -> 178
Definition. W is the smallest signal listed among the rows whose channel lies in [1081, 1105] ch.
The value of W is 168.2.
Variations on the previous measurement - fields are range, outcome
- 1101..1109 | 157.5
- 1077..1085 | 186.9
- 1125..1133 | 155.5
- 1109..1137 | 146.2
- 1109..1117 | 150.6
